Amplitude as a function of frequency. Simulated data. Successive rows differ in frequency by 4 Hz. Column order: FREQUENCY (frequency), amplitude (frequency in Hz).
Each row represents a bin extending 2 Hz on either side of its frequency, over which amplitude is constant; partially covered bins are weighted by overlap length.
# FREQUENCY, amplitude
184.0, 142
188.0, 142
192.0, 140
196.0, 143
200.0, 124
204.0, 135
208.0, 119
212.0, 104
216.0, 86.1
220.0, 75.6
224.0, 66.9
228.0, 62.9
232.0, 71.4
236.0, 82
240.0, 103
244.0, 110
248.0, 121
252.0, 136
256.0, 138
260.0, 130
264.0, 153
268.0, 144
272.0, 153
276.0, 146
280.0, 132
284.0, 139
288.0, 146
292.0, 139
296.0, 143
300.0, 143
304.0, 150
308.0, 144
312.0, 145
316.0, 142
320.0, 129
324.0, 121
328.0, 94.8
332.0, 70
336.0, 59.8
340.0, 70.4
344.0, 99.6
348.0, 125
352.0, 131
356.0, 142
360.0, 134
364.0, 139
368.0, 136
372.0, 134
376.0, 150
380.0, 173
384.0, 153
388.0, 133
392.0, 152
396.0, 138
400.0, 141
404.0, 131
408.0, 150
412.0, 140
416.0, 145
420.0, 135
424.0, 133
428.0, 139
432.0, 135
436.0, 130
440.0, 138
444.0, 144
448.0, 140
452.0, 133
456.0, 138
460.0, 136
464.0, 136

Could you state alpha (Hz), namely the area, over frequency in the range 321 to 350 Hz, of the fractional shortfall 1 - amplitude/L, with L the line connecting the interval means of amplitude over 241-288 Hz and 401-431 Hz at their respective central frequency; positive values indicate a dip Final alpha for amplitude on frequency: 9.4 Hz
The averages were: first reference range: 136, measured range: 92.8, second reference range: 139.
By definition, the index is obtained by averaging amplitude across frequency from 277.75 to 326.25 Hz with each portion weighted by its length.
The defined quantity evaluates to 139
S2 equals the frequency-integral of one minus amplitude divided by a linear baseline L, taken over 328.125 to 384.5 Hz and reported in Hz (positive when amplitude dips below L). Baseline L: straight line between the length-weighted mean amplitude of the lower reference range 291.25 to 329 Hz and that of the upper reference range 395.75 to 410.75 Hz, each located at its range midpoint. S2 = 7.09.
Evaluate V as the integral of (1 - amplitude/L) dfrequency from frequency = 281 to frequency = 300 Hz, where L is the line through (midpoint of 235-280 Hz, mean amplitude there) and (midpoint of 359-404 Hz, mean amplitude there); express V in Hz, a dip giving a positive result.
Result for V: -1.1 Hz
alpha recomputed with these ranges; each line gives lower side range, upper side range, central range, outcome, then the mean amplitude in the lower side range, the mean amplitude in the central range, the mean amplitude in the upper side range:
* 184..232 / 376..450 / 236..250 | 0.9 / 109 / 107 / 142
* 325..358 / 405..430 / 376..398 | -4.7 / 99.7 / 150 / 140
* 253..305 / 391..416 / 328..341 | 6.5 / 142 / 70.8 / 142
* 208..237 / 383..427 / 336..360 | 2.3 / 81.1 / 111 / 141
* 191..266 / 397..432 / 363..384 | -2.3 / 110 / 147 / 139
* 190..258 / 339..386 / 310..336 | 2.7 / 107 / 113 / 134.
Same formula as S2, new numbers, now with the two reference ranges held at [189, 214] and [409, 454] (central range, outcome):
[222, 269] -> 7.6 Hz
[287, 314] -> -2.4 Hz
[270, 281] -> -1.1 Hz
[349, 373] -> -0.2 Hz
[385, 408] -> -0.7 Hz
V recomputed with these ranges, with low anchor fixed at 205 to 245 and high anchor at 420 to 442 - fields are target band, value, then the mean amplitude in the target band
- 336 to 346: 3.04 Hz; 80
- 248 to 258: -4.09 Hz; 134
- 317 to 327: -1.20 Hz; 124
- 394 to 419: -2.14 Hz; 141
